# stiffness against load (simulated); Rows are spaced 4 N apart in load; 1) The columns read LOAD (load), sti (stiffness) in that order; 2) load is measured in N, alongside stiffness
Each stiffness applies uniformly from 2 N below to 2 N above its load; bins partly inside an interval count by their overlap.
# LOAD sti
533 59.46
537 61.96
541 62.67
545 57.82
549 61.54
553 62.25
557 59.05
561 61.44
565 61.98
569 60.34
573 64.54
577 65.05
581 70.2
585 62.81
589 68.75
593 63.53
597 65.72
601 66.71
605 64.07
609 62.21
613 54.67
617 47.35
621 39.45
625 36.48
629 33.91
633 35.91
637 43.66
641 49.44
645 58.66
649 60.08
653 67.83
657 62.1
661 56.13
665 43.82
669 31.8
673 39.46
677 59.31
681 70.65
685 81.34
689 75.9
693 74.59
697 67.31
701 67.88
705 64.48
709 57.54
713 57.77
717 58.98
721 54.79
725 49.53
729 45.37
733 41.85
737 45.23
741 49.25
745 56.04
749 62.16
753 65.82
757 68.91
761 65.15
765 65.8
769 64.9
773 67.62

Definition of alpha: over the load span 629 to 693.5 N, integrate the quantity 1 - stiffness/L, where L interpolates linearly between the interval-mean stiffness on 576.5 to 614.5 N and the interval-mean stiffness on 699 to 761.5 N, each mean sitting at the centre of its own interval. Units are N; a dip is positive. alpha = 5.0 N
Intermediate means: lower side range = 64.5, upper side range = 56.7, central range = 55.8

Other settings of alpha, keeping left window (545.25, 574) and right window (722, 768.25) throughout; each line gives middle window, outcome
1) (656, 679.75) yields 3.8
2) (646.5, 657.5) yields -0.9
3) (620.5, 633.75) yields 5.2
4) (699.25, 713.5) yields -1.3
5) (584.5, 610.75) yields -2.1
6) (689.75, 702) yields -2.8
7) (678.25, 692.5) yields -4.2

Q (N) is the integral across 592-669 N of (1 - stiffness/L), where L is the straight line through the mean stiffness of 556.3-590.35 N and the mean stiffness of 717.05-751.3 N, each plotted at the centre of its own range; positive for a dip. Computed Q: 8.9 N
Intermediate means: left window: 63.9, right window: 51.1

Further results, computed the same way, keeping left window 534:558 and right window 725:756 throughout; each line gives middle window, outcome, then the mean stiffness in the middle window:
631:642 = 2.8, 42.4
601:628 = 3.2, 51.3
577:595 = -2.1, 66.2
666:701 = -4.7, 62.3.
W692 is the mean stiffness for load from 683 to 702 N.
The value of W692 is 73.7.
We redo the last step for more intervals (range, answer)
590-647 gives 51.9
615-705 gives 54.9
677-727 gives 64.8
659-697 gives 59.6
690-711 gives 66.8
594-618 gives 60.8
